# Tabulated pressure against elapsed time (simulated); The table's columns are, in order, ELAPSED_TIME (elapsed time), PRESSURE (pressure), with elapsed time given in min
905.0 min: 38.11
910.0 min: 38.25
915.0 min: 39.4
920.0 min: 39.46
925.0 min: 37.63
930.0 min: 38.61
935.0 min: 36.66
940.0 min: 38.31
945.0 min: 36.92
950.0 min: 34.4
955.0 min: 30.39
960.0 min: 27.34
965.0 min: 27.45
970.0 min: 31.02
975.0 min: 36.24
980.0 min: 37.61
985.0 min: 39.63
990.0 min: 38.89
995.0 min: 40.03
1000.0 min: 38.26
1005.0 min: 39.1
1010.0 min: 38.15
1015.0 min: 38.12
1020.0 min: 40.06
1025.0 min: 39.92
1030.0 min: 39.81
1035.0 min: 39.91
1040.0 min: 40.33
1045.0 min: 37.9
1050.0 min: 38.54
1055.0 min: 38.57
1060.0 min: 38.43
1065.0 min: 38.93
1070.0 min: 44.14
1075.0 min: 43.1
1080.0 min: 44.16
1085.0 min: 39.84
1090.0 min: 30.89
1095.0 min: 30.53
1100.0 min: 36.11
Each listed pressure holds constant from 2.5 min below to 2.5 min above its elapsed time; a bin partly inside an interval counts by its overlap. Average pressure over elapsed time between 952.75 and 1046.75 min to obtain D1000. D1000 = 36.9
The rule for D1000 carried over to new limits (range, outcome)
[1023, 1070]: 39.4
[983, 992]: 39.3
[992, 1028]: 39.1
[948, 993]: 33.7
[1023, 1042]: 40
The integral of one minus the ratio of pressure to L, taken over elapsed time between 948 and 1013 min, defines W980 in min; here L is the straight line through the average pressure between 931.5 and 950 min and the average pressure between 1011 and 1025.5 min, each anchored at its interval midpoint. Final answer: 4.8 min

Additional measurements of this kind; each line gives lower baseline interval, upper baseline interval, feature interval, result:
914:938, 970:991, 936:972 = 5.04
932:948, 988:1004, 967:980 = 1.42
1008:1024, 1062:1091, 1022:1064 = 0.52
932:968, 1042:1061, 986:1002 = -1.69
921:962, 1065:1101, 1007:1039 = -1.91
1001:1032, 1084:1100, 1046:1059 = -0.71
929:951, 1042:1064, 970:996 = -0.06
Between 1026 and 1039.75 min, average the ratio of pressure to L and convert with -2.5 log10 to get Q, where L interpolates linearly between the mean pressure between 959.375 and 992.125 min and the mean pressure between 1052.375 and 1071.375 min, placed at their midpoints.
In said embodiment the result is -0.06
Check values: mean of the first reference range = 34.4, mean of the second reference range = 39.8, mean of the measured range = 39.9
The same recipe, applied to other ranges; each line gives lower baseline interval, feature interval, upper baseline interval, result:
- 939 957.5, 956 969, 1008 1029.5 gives 0.255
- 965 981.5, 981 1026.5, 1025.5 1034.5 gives -0.061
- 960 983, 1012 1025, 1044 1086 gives -0.075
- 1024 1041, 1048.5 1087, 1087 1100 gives -0.156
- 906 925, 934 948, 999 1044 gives 0.047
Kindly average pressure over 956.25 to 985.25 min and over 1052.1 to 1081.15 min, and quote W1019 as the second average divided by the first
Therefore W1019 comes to 1.3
